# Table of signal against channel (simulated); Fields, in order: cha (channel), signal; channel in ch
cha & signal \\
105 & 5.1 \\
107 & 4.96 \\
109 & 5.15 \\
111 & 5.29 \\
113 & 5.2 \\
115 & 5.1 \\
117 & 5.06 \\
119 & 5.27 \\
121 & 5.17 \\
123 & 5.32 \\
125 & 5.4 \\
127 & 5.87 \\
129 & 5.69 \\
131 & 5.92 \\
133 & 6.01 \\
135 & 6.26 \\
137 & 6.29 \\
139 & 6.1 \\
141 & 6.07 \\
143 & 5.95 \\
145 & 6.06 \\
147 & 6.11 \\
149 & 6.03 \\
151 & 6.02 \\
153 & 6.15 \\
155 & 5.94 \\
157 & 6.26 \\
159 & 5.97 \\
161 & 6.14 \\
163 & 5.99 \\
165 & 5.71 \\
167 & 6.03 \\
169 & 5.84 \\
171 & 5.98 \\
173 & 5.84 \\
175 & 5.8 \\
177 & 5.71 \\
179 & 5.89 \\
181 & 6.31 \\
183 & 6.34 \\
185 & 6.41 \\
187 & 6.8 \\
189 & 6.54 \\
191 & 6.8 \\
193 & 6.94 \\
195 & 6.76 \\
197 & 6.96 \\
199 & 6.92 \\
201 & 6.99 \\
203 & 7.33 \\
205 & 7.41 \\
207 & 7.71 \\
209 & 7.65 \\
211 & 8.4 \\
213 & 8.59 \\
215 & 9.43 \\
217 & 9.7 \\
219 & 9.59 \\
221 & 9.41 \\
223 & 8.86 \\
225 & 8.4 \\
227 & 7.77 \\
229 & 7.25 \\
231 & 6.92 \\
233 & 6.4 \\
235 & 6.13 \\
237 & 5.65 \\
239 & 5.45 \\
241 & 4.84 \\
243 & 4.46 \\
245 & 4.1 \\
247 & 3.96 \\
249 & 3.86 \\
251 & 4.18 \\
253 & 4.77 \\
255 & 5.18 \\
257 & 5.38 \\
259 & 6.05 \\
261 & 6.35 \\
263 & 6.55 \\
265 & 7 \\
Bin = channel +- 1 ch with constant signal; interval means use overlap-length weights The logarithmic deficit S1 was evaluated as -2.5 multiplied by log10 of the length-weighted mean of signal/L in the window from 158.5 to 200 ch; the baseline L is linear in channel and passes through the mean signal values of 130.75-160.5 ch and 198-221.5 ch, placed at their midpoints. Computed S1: 0.15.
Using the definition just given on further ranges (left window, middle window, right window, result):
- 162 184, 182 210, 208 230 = 0.05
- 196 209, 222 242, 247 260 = -0.15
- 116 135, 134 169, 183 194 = -0.01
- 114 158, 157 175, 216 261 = 0.00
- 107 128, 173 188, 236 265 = -0.18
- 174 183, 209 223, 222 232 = -0.22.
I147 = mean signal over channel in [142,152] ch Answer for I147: 6.03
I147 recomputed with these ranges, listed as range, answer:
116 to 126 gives 5.24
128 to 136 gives 5.97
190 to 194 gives 6.87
